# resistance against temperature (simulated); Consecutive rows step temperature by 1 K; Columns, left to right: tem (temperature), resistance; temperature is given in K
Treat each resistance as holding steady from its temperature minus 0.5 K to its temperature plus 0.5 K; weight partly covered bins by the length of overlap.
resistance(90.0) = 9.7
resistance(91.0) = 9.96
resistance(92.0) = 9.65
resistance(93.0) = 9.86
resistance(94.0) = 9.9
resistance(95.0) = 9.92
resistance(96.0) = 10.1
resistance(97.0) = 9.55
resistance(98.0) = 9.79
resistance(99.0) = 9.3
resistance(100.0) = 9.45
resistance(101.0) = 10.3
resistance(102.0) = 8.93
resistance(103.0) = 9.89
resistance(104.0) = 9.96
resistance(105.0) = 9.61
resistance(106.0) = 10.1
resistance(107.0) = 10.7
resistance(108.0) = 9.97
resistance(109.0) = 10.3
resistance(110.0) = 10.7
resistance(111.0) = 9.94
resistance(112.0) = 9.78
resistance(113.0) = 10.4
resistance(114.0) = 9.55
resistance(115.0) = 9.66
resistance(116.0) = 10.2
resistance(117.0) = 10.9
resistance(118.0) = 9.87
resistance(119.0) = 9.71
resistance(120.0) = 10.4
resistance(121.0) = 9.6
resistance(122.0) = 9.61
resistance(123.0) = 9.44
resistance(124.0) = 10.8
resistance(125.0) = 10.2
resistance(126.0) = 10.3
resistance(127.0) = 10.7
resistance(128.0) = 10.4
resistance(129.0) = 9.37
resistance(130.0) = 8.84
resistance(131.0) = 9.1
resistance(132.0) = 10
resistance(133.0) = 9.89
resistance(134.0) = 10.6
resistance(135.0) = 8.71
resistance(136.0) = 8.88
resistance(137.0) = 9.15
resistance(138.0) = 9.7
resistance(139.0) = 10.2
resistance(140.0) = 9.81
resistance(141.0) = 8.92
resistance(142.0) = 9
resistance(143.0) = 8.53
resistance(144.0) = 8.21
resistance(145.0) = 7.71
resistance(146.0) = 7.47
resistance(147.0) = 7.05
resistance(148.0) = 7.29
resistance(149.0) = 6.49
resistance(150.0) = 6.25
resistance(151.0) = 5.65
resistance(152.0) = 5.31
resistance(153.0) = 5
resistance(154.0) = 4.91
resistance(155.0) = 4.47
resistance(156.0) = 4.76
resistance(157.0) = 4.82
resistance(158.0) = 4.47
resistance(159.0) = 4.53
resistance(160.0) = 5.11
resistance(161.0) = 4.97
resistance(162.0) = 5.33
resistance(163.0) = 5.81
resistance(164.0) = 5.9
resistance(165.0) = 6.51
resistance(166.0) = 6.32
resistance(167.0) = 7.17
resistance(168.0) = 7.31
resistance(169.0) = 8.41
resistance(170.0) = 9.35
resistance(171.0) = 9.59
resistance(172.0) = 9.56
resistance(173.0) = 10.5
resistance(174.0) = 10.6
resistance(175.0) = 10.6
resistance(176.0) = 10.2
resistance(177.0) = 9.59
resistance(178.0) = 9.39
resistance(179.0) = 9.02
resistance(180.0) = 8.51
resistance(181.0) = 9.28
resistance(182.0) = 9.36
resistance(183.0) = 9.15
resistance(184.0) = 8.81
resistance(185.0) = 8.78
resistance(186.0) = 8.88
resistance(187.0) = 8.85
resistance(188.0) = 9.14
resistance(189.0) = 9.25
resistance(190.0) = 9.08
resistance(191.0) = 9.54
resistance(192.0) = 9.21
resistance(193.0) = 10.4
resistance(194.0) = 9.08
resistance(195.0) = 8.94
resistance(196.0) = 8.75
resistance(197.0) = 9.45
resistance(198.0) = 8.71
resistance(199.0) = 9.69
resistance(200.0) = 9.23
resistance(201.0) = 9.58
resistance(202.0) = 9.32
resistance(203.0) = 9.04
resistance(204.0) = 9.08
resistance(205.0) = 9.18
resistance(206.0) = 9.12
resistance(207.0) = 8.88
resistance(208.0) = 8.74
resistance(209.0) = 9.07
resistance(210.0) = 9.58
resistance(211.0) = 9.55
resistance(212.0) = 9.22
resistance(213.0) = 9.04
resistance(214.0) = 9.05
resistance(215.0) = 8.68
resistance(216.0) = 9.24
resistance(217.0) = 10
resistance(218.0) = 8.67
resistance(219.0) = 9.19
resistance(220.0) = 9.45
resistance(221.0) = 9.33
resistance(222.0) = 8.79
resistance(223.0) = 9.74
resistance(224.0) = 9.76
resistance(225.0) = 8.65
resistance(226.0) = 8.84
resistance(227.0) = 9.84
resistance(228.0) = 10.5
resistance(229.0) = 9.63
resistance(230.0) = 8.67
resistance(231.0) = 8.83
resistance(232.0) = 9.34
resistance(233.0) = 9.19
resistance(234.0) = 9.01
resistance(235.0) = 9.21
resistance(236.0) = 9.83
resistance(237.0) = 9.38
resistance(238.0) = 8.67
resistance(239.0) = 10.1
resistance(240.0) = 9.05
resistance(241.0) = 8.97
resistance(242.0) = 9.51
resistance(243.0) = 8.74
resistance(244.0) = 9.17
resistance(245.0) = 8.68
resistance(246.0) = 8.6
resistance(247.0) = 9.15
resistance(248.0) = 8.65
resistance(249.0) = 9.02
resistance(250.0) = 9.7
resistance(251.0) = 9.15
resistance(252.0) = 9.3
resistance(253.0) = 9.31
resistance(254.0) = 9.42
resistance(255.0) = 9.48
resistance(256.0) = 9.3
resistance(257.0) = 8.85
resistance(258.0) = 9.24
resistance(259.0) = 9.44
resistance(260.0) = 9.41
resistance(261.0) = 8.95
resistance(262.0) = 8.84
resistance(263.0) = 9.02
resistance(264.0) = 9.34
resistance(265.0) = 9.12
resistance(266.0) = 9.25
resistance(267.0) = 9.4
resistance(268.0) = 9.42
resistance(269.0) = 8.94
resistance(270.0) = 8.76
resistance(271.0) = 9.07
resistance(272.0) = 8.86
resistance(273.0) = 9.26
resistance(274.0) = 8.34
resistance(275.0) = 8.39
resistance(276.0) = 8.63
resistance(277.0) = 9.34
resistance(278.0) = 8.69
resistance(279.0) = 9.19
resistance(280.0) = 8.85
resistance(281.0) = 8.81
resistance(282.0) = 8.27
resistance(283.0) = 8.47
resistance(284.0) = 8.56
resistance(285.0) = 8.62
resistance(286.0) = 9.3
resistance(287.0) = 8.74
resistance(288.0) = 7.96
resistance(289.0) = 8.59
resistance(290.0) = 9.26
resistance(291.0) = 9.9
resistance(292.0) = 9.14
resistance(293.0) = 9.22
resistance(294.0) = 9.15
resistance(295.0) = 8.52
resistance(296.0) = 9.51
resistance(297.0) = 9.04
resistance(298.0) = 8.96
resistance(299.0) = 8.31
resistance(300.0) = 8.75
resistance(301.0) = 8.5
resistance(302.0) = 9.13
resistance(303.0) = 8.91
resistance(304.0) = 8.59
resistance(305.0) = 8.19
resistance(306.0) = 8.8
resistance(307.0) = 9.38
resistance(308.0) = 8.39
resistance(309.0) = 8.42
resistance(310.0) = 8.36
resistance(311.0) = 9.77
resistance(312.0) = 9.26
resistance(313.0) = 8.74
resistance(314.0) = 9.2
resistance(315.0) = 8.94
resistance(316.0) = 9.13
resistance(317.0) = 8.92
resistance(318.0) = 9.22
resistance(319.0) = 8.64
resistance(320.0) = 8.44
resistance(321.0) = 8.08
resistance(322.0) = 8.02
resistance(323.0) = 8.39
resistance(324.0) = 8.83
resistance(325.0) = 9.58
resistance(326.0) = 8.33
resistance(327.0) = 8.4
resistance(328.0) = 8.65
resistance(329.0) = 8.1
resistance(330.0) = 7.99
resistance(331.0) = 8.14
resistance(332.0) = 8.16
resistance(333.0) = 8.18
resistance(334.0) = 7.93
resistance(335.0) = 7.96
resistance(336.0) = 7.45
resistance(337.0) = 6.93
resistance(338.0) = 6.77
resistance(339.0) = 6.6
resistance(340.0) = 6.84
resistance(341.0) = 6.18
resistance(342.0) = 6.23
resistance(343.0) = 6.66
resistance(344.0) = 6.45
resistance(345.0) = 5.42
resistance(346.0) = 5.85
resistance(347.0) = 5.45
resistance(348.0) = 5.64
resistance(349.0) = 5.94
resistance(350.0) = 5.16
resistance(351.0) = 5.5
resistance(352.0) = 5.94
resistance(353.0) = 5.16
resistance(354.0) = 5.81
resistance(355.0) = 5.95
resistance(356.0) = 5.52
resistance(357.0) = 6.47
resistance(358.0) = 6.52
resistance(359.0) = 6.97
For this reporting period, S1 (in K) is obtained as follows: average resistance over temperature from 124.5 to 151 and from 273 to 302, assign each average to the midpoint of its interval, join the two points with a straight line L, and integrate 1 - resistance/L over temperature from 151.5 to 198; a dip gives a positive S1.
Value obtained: 5.0 K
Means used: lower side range 8.89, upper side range 8.83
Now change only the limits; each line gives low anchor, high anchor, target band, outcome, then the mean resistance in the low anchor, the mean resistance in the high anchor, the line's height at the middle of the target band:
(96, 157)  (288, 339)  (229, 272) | -2.1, 9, 8.6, 8.73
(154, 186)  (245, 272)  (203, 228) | -2.4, 7.66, 9.14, 8.42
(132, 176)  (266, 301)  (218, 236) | -2.2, 7.52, 8.89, 8.29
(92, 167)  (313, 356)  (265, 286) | -3.2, 8.58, 7.36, 7.71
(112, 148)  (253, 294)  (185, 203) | 0.1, 9.48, 9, 9.27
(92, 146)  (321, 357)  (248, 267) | -2.9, 9.72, 6.98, 8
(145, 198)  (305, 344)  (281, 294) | -1.2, 7.78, 8.19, 8.09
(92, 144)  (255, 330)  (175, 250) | 0.6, 9.8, 8.87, 9.29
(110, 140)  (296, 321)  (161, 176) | 2.5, 9.87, 8.83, 9.63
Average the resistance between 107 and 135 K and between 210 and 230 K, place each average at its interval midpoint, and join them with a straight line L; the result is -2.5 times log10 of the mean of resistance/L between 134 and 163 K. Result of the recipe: 0.38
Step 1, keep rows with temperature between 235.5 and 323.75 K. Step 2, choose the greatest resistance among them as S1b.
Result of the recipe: 10.1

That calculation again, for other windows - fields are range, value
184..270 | 10.5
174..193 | 10.6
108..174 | 10.9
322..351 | 9.58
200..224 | 10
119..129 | 10.8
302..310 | 9.38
